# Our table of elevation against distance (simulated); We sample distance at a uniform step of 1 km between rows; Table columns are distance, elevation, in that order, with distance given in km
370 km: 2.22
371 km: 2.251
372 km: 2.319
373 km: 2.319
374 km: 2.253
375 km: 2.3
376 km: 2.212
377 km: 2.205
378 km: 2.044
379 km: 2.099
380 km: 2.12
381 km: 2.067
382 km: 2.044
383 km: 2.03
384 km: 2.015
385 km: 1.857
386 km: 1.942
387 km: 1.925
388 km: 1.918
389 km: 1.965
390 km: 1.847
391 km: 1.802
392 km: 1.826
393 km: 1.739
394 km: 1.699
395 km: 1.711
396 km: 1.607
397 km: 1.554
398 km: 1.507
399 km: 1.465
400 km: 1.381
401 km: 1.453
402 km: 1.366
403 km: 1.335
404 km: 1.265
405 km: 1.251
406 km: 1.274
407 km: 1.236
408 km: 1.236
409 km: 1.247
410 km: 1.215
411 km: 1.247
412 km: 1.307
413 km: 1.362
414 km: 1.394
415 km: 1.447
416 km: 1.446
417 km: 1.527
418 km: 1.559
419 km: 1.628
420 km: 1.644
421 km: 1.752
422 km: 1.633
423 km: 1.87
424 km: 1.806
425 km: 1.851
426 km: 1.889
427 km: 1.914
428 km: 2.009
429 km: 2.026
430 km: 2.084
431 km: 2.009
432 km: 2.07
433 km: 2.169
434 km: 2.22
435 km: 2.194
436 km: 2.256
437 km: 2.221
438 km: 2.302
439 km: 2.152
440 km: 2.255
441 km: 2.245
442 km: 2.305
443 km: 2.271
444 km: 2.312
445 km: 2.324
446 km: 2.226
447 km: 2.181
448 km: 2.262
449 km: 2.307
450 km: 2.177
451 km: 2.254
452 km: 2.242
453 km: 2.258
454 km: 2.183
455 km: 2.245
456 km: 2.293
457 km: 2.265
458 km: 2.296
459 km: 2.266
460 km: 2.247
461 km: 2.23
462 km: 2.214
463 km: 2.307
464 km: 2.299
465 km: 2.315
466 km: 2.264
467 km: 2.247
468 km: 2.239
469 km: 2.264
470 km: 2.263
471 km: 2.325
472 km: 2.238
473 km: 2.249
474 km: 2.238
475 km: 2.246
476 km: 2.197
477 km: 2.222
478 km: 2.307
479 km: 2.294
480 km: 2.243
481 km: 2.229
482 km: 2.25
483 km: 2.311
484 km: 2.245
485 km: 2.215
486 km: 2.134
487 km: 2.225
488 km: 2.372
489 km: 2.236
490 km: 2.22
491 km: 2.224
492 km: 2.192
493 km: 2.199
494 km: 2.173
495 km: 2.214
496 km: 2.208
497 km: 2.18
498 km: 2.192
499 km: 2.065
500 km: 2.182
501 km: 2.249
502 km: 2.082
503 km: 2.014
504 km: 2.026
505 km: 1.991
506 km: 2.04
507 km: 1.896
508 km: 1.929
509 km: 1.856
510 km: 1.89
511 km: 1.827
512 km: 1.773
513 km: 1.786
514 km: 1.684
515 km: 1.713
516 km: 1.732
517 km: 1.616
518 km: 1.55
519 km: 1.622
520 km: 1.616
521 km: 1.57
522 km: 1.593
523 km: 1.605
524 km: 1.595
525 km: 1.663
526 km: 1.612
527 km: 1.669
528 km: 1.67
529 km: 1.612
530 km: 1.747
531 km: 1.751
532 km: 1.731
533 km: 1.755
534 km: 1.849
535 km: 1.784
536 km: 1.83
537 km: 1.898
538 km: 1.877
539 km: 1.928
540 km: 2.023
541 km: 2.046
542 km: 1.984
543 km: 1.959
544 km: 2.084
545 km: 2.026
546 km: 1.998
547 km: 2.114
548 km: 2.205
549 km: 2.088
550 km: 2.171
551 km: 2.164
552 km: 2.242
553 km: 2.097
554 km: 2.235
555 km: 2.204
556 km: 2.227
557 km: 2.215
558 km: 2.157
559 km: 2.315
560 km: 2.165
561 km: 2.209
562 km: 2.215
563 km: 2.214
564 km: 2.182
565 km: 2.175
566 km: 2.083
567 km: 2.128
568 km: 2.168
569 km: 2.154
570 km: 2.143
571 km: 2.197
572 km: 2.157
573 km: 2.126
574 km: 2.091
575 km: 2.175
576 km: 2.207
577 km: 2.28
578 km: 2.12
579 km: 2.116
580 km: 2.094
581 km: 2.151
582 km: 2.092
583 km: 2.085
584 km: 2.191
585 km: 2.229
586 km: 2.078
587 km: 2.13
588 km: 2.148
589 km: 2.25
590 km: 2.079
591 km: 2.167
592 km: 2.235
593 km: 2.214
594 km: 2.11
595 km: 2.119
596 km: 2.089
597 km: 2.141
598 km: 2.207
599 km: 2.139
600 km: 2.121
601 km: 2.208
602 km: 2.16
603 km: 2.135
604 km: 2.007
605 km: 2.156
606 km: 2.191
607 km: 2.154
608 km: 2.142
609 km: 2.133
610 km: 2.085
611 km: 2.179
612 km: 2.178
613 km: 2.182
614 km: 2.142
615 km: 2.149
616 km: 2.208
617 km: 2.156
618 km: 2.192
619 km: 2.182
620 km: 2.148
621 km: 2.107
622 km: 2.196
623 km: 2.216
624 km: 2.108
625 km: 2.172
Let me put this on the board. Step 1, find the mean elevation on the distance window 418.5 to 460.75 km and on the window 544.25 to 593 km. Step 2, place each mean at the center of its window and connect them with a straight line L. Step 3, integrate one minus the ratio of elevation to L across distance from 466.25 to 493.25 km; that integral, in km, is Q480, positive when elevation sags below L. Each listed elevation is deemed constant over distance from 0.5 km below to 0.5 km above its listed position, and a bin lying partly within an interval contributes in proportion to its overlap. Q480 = -1.4 km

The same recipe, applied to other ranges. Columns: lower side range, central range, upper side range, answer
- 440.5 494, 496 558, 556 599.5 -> 8.2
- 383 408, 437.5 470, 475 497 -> -3.9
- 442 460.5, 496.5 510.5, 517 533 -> -1.7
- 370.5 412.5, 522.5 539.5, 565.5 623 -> 2.4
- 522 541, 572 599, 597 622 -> -1.6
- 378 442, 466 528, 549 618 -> -2.4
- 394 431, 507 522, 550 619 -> 1.4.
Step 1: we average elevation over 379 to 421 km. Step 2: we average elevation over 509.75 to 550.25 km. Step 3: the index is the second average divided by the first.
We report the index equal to 1.13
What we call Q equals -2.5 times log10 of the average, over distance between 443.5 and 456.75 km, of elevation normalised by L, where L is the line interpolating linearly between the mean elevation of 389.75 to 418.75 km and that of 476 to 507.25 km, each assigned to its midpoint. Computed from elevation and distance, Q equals -0.220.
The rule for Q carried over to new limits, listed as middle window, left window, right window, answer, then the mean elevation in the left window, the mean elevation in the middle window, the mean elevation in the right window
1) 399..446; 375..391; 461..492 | 0.20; 2.02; 1.76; 2.25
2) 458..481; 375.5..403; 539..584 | -0.15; 1.82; 2.26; 2.14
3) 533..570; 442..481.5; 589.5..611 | 0.05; 2.26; 2.09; 2.14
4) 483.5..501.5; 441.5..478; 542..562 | 0.01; 2.26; 2.21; 2.15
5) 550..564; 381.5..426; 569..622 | -0.08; 1.6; 2.2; 2.15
